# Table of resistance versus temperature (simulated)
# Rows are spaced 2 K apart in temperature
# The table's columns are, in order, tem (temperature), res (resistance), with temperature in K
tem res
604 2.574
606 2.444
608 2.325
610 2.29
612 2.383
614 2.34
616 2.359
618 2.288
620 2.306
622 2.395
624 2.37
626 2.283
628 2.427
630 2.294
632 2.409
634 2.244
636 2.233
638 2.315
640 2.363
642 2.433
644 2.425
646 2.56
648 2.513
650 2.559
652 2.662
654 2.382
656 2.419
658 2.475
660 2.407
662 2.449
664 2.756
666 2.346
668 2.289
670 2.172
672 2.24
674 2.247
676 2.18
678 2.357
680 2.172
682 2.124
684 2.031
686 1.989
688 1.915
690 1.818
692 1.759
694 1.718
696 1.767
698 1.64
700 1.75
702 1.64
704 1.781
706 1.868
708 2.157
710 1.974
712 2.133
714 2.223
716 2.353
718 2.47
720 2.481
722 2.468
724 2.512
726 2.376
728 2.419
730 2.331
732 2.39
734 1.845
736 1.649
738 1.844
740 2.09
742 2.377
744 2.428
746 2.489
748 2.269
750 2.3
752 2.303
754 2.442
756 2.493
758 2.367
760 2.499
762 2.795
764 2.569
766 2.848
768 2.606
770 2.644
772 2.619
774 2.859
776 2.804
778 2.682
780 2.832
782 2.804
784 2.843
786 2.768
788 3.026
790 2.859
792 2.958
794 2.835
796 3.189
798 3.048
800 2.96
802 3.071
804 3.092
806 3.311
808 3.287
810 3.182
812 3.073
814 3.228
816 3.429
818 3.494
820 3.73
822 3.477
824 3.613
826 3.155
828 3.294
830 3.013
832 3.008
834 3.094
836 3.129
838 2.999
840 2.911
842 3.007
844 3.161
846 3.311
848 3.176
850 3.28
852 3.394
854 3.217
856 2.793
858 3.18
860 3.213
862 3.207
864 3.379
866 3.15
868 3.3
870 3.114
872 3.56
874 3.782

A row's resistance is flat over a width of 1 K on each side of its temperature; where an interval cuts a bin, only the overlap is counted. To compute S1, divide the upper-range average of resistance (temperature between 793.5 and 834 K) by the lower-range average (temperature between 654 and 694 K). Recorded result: 1.46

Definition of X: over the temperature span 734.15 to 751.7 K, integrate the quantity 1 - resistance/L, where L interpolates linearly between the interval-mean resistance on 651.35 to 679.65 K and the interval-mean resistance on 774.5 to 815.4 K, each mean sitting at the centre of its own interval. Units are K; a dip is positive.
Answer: 3.7 K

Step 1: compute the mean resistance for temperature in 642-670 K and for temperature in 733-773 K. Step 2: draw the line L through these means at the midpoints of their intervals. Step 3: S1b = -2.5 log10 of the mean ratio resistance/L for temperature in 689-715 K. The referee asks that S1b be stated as 0.28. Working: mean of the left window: 2.47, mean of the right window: 2.37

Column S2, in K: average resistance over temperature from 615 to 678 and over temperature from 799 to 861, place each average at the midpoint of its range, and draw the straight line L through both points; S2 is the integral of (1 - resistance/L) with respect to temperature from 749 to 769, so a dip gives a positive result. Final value 2.5 K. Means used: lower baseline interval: 2.38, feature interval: 2.52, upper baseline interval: 3.2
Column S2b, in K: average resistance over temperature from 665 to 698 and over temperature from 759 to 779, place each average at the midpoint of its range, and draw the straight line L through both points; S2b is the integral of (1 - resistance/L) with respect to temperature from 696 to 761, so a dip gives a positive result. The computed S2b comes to 5.7 K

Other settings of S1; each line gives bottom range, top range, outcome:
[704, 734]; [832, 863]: 1.38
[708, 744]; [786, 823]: 1.42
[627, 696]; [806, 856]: 1.42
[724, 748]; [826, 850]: 1.40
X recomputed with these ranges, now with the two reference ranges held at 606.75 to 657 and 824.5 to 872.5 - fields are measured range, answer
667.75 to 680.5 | 1.5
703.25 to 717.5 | 3.1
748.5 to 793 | 3.3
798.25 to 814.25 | -0.7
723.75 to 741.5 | 3.8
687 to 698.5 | 3.7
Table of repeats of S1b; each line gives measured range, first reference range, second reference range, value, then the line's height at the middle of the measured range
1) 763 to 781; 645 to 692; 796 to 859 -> 0.064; 2.88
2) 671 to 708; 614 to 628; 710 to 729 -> 0.204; 2.35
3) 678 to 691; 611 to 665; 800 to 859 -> 0.267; 2.6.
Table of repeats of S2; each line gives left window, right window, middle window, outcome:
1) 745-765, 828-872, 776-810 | -2.95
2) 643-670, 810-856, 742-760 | 3.02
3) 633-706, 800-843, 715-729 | 0.58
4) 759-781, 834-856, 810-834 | -2.39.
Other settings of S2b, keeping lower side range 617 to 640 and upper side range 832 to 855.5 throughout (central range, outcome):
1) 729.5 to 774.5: 6.5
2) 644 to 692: 3.3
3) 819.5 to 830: -1.1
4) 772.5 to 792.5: 0.5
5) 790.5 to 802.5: -0.2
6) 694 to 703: 3.1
